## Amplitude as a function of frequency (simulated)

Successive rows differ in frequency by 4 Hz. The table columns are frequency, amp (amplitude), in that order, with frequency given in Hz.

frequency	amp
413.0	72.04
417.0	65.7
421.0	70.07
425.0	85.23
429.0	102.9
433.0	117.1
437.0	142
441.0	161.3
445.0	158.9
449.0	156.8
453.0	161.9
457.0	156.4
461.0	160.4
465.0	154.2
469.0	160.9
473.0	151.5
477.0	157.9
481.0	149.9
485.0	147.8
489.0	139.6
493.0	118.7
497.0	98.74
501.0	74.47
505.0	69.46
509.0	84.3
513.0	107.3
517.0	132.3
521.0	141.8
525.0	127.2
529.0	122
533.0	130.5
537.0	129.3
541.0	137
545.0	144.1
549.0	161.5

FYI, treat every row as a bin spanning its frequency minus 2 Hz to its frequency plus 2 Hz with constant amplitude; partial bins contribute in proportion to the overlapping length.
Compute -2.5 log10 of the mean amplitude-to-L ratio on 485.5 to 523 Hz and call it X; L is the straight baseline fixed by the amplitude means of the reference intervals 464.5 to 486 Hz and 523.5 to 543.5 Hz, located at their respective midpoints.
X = 0.28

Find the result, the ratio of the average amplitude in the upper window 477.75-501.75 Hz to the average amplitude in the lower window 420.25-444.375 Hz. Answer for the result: 1.07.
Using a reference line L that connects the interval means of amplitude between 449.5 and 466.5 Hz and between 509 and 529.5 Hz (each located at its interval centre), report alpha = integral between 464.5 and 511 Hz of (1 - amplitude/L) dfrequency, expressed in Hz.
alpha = 5.8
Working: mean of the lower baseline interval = 158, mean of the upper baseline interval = 122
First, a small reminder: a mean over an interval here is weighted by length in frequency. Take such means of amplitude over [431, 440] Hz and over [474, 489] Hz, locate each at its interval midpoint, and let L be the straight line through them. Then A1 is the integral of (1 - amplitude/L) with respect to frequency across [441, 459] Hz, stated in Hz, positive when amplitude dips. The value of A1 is -2.7 Hz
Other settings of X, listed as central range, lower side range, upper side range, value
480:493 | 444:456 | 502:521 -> -0.13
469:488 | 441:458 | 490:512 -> -0.25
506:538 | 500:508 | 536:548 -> -0.15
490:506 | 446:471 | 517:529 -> 0.44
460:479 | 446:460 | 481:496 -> -0.07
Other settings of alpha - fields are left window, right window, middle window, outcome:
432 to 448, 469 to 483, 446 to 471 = -1.26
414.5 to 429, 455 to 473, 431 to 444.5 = -4.20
